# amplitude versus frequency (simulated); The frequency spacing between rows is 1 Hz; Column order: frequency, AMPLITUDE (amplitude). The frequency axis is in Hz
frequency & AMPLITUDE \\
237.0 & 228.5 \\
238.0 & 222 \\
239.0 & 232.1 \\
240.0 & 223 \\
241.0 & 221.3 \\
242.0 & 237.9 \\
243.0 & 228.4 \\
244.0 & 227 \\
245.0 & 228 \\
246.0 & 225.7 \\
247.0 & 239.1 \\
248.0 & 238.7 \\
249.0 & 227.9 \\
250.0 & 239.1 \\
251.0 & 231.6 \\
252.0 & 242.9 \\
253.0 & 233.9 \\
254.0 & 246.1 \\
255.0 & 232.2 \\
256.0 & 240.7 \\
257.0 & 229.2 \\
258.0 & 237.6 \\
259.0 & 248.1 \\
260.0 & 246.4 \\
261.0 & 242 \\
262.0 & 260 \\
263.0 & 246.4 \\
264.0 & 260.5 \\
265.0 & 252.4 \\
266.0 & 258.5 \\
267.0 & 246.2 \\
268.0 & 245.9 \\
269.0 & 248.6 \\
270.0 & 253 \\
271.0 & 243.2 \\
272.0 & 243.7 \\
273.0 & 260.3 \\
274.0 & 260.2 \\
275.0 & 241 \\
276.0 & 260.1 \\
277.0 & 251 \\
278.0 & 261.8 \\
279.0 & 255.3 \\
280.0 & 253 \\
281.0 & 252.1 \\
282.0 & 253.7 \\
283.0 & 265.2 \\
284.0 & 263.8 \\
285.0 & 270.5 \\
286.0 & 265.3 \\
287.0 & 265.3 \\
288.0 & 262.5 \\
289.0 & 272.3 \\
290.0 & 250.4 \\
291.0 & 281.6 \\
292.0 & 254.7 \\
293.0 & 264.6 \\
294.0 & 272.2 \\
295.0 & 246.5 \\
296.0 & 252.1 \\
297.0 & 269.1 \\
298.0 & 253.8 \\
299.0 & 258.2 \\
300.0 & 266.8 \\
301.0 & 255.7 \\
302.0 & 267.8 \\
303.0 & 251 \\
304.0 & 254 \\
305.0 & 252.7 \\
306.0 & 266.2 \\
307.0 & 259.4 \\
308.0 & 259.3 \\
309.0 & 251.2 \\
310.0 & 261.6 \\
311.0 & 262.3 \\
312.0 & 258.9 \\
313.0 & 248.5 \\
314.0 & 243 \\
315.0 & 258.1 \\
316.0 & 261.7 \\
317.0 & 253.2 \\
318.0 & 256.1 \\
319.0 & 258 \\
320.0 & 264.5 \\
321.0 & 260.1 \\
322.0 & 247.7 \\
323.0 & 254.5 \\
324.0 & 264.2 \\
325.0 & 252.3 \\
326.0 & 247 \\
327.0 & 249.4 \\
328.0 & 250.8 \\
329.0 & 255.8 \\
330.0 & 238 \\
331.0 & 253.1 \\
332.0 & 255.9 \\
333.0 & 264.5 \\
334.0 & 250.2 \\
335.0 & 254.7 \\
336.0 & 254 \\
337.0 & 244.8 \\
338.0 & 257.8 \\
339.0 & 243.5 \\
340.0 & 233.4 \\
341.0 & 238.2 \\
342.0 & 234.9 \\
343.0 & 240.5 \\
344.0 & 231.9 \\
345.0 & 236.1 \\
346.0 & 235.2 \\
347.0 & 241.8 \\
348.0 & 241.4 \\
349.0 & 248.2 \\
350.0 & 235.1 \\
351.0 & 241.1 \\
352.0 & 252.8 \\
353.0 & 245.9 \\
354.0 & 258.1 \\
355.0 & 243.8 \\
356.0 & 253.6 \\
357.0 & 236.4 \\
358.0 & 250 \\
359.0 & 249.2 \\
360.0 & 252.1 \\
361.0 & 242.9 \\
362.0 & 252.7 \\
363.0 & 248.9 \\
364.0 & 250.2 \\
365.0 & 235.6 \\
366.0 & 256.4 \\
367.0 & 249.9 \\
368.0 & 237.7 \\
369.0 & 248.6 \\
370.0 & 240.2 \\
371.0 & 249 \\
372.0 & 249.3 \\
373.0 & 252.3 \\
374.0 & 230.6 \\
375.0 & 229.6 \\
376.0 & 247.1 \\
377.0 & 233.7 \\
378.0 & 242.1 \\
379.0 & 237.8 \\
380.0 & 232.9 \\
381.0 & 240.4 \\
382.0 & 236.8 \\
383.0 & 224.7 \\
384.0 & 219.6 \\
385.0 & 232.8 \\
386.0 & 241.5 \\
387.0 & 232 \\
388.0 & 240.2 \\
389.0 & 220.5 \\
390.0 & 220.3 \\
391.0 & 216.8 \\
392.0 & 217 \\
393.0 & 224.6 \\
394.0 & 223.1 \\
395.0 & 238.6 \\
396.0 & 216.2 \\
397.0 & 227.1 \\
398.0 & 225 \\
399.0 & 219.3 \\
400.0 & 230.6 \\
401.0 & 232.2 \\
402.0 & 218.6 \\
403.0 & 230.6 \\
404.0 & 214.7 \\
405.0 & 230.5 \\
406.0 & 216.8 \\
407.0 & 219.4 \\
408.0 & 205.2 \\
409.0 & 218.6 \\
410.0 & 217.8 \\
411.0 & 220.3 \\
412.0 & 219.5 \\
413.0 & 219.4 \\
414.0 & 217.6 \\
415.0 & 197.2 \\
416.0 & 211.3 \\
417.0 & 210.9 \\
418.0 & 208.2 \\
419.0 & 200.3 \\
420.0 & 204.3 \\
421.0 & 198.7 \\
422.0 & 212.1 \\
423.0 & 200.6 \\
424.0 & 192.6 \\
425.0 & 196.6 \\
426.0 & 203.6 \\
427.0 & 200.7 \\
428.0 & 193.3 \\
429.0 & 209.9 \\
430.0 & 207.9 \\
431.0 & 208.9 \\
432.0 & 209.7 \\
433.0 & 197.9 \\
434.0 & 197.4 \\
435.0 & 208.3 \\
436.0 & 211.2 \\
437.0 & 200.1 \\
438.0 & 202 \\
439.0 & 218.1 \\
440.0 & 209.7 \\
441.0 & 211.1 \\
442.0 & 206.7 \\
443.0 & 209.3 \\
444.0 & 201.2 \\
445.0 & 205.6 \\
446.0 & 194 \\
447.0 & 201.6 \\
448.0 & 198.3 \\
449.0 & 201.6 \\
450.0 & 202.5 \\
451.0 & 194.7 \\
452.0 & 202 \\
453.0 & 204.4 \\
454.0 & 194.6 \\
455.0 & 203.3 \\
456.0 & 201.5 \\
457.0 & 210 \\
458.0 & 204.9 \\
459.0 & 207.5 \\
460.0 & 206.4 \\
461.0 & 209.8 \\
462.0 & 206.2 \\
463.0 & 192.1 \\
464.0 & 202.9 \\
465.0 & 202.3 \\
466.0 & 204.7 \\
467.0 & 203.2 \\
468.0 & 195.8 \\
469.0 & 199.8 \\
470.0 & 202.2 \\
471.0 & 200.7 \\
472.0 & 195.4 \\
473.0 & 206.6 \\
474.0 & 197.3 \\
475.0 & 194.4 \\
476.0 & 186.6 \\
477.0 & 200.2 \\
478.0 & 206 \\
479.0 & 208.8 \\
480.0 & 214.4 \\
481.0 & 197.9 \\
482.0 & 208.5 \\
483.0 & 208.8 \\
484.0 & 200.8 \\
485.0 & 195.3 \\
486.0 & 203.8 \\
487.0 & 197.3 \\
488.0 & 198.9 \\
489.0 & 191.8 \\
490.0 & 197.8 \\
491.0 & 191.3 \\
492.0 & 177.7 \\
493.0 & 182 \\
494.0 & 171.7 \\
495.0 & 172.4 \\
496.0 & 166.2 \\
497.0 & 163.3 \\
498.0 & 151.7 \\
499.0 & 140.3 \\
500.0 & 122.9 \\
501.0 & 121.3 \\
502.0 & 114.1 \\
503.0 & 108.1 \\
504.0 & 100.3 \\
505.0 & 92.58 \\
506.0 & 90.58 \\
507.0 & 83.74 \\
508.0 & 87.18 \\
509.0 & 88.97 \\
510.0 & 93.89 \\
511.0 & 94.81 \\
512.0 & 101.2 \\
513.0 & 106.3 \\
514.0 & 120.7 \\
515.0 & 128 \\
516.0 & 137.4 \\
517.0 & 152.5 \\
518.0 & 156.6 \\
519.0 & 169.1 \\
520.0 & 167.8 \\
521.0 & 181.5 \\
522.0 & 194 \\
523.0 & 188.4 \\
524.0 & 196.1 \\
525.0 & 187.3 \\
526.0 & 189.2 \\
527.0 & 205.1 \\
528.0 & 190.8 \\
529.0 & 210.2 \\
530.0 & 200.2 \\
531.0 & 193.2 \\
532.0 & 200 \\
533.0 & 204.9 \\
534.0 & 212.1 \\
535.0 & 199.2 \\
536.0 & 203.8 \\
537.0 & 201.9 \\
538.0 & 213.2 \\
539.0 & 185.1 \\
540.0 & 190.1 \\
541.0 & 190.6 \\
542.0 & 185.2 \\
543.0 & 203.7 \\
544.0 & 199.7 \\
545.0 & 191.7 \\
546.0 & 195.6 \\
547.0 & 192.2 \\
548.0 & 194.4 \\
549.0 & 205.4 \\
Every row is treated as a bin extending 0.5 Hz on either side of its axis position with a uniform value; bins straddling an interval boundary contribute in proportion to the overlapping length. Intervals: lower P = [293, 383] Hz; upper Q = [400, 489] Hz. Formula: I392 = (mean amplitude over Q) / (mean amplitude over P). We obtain 0.8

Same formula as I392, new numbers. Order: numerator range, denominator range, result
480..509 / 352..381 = 0.65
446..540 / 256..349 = 0.70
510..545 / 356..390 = 0.74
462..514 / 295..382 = 0.67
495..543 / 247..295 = 0.63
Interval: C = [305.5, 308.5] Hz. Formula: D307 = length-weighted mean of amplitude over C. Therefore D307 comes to 262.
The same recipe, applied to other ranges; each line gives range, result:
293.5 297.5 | 260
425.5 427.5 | 202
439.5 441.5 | 210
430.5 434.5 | 203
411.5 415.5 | 213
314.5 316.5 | 260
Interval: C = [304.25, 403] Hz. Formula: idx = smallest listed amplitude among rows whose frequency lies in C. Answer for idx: 216.2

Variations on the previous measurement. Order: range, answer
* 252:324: 229.2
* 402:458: 192.6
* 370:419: 197.2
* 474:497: 163.3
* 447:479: 186.6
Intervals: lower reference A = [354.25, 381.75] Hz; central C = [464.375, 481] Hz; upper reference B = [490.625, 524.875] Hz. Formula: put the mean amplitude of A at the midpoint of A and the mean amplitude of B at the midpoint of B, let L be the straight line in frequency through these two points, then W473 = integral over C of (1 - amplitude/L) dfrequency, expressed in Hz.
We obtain -3.6 Hz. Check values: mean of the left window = 244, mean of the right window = 139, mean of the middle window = 201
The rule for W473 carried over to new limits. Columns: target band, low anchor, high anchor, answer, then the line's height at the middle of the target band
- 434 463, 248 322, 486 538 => -2.8 Hz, 186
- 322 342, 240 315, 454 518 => -1.8 Hz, 230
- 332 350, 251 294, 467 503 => -1.0 Hz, 231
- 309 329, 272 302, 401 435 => -0.6 Hz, 248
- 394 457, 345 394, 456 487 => 2.8 Hz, 219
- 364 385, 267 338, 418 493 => -0.8 Hz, 231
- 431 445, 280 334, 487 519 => -2.3 Hz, 177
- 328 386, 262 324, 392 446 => -2.4 Hz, 234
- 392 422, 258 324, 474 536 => -1.4 Hz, 208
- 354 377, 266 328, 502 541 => -1.9 Hz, 227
